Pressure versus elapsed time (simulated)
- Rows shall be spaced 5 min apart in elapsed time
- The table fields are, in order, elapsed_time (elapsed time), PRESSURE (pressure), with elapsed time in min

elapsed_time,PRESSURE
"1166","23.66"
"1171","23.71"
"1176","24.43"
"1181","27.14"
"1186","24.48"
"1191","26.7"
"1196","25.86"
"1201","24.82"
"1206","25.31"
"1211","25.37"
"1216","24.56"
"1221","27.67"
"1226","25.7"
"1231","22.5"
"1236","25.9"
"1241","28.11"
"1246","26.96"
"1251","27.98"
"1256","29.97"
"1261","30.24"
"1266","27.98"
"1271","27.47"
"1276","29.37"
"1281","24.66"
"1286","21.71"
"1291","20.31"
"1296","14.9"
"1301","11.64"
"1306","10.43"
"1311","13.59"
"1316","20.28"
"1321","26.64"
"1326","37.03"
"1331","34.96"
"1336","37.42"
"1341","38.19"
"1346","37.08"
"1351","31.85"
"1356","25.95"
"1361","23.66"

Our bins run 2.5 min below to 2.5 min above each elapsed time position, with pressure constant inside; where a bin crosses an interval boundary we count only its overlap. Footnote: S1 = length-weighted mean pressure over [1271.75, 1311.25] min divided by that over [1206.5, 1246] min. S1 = 0.7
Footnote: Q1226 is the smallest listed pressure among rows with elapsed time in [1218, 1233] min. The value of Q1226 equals 22.5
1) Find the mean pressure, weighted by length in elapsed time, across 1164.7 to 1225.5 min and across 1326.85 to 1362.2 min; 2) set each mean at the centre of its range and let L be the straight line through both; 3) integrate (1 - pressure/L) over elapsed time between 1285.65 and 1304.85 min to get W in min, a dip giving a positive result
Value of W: 9.1 min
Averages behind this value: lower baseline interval 25.4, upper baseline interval 33.3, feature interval 16.2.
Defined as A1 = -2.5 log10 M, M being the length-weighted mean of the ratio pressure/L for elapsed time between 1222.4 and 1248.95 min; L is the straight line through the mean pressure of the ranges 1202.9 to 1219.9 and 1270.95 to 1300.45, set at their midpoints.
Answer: -0.08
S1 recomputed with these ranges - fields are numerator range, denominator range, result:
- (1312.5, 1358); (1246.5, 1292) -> 1.18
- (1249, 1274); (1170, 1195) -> 1.13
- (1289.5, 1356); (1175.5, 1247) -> 1.00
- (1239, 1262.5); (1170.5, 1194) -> 1.12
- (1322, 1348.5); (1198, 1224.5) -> 1.42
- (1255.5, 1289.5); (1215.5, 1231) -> 1.05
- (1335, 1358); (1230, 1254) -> 1.28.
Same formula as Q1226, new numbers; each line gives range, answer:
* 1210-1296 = 14.9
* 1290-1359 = 10.43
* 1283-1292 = 20.31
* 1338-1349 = 37.08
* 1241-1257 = 26.96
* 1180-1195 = 24.48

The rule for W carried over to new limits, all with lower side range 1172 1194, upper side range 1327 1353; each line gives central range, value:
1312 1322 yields 3.8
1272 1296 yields 6.7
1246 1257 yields 0.6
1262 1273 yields 1.1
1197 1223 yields 1.7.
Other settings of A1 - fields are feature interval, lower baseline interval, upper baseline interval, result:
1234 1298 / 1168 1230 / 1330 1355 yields 0.15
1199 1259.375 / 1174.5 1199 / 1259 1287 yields 0.01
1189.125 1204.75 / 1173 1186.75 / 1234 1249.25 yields 0.01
